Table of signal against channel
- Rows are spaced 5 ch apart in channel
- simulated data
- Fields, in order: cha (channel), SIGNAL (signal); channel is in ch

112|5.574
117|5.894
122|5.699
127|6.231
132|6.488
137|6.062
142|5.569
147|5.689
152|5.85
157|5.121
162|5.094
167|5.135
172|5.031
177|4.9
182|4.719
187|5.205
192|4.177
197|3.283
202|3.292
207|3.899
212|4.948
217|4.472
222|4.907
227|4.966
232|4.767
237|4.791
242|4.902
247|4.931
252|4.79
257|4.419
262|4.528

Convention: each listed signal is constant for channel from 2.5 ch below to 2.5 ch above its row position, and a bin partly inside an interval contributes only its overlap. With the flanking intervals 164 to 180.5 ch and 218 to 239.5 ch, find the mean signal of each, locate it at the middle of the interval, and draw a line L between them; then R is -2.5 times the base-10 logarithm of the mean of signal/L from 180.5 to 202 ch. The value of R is 0.177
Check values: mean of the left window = 5.01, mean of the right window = 4.83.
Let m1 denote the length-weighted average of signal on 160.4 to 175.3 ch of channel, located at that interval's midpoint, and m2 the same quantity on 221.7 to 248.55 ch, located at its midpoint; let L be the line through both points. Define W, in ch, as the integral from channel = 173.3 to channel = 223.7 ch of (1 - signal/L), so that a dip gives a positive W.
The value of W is 6.0 ch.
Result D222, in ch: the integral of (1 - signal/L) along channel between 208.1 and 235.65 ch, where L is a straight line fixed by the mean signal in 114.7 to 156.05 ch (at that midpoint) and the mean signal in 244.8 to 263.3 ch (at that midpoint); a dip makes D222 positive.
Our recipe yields 1.3 ch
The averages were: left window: 5.9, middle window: 4.76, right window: 4.67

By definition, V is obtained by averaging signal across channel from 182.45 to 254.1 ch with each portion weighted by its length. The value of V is 4.53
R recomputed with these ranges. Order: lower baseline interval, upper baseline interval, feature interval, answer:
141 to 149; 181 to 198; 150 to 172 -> -0.01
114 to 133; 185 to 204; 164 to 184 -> -0.09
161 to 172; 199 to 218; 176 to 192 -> -0.03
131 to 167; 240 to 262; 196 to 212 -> 0.34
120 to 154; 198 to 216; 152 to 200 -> 0.02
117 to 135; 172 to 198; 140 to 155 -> -0.03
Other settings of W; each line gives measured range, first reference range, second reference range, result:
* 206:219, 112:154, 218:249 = 1.5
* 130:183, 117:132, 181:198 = -2.0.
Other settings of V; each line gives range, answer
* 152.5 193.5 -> 4.99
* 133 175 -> 5.47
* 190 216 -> 3.95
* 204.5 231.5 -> 4.65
